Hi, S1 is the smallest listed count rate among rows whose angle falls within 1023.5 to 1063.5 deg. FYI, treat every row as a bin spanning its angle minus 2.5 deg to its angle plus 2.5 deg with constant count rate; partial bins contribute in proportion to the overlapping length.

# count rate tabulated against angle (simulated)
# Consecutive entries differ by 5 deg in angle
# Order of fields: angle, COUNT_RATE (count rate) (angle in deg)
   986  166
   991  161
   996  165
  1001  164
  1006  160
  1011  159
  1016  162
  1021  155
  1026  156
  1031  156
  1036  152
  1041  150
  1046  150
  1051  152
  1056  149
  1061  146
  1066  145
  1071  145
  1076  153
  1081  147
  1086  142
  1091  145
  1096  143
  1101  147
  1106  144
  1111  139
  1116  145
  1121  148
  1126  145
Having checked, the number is 146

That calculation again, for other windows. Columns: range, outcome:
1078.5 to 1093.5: 142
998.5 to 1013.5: 159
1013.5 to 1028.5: 155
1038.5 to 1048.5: 150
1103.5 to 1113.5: 139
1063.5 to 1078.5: 145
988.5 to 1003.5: 161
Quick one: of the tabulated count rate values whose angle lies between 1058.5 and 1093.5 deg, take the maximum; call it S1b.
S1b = 153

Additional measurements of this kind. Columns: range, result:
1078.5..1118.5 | 147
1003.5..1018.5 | 162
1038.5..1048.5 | 150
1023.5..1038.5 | 156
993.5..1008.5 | 165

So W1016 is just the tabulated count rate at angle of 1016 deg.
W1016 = 162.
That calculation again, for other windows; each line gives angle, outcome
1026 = 156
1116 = 145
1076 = 153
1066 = 145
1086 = 142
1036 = 152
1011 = 159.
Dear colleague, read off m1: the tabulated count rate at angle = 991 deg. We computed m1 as 161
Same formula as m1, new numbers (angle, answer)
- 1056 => 149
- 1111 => 139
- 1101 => 147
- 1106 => 144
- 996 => 165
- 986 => 166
